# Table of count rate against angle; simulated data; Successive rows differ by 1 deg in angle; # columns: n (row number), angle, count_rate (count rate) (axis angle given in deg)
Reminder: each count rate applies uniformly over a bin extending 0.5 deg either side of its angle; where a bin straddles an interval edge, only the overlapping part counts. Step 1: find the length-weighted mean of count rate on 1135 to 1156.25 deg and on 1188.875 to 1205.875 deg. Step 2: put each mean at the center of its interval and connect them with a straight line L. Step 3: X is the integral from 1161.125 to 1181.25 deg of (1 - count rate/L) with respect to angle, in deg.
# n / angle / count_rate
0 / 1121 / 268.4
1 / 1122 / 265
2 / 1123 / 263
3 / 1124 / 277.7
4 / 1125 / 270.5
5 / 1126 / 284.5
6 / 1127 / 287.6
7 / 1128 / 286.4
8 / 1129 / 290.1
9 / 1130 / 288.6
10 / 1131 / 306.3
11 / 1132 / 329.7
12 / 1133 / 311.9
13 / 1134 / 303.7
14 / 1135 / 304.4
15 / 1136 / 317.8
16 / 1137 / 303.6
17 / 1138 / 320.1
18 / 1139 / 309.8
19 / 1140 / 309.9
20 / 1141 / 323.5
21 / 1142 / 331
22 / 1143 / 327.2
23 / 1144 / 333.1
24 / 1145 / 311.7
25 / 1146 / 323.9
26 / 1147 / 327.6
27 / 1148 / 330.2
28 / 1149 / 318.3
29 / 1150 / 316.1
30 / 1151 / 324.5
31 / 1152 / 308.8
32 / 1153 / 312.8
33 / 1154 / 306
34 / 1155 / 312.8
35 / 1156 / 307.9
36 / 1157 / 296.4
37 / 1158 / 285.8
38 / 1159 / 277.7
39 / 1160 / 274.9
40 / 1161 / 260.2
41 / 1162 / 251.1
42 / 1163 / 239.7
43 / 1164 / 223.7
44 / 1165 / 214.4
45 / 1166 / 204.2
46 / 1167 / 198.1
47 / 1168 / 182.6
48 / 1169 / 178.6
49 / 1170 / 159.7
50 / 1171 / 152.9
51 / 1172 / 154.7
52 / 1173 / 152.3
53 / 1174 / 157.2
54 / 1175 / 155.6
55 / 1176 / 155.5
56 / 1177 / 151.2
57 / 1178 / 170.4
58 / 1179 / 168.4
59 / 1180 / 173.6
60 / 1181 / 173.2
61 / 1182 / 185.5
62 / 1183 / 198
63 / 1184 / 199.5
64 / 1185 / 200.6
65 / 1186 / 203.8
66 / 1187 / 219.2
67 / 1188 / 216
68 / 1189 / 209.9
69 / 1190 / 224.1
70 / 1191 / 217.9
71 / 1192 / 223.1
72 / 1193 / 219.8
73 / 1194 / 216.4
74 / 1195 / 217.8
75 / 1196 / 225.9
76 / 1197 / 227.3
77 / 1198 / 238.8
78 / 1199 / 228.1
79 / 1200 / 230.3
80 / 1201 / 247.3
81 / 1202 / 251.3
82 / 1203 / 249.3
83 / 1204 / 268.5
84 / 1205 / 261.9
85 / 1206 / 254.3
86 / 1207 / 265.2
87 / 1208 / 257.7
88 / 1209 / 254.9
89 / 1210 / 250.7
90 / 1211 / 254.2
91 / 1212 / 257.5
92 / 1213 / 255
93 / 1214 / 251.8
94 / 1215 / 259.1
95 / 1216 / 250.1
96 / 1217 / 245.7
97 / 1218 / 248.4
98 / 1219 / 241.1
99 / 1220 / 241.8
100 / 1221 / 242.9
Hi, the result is 6.9 deg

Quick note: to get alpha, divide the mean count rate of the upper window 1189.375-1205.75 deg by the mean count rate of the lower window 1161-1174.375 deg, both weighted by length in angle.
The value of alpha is 1.22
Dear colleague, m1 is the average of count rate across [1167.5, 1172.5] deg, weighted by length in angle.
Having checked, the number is 166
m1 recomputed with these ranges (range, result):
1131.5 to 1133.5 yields 321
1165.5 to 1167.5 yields 201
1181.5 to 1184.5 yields 194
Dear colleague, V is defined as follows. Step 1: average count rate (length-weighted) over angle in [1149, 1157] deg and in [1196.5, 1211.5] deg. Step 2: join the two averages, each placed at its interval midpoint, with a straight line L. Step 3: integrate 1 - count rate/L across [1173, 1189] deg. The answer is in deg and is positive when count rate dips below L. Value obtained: 5.5 deg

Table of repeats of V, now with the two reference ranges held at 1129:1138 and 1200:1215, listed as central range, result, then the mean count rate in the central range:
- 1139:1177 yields 4.3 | 259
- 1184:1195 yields 2.2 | 214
